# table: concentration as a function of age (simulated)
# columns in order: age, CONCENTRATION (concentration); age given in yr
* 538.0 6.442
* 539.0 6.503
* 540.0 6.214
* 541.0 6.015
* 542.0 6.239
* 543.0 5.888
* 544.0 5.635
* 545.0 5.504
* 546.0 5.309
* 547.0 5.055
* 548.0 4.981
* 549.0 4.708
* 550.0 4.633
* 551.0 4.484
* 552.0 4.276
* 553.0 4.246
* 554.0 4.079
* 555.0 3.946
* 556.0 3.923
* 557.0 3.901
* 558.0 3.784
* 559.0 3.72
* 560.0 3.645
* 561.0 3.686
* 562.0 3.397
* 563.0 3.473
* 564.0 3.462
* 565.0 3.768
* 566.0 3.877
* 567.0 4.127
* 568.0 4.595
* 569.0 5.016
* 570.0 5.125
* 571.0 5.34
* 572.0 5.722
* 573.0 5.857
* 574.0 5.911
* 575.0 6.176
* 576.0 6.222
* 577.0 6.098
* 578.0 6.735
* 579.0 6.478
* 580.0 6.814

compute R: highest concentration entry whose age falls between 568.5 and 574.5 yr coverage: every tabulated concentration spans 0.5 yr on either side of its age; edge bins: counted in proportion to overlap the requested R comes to 5.911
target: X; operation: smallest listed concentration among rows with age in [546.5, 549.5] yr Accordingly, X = 4.708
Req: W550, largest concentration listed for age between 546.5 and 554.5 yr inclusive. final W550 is 5.055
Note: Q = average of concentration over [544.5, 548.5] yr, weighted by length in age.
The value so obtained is 5.21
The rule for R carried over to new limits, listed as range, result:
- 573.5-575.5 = 6.176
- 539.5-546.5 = 6.239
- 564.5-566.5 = 3.877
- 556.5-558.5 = 3.901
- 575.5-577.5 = 6.222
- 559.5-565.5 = 3.768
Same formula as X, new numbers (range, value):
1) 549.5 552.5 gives 4.276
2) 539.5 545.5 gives 5.504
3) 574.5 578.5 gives 6.098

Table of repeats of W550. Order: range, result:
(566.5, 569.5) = 5.016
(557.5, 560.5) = 3.784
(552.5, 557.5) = 4.246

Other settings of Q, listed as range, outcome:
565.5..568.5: 4.2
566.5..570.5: 4.72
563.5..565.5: 3.62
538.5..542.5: 6.24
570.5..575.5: 5.8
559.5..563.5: 3.55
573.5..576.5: 6.1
